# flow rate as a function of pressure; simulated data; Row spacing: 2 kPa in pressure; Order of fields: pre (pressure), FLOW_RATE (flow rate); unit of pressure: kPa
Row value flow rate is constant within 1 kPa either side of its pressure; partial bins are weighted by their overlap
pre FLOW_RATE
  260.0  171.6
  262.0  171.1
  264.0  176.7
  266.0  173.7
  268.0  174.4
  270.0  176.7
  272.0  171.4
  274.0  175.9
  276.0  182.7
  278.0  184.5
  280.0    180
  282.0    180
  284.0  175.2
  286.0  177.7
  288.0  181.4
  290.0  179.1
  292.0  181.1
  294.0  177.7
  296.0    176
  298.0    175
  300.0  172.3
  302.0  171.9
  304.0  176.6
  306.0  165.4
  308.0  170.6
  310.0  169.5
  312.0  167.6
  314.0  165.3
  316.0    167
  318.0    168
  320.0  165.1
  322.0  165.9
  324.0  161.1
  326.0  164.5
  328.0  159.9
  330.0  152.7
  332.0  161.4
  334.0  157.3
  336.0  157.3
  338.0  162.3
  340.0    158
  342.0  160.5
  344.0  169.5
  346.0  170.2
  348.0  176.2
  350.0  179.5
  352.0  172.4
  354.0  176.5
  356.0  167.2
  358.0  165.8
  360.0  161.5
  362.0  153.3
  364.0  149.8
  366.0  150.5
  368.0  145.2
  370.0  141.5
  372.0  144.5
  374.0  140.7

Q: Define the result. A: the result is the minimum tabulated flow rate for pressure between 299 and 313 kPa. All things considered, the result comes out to 165.4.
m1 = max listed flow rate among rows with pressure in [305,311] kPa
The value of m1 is 170.6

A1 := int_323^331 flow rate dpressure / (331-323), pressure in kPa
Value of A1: 160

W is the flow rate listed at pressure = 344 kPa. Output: 169.5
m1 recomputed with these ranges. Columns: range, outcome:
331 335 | 161.4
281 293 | 181.4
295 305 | 176.6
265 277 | 182.7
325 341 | 164.5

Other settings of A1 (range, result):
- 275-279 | 184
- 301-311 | 171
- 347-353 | 176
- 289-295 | 179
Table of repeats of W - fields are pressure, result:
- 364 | 149.8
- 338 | 162.3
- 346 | 170.2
